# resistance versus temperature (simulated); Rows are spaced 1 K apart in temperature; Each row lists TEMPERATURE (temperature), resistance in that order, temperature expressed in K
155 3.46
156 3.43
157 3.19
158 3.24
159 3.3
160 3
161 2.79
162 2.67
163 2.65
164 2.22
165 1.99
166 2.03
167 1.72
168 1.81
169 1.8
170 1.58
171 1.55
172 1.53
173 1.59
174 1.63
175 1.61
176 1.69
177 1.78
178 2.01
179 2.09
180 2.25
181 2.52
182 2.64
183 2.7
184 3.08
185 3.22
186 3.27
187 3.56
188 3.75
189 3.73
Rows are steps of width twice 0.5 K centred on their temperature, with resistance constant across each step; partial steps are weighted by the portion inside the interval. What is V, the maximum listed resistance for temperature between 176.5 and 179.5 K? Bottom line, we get 2.09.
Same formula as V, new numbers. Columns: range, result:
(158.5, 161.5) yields 3.3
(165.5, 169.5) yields 2.03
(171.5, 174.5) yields 1.63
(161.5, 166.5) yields 2.67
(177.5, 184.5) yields 3.08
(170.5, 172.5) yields 1.55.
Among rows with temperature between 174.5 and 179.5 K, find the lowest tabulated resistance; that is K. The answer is 1.61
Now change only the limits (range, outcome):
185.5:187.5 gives 3.27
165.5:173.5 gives 1.53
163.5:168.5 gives 1.72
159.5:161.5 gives 2.79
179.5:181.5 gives 2.25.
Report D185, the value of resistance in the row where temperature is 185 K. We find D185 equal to 3.22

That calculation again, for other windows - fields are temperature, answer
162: 2.67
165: 1.99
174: 1.63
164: 2.22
